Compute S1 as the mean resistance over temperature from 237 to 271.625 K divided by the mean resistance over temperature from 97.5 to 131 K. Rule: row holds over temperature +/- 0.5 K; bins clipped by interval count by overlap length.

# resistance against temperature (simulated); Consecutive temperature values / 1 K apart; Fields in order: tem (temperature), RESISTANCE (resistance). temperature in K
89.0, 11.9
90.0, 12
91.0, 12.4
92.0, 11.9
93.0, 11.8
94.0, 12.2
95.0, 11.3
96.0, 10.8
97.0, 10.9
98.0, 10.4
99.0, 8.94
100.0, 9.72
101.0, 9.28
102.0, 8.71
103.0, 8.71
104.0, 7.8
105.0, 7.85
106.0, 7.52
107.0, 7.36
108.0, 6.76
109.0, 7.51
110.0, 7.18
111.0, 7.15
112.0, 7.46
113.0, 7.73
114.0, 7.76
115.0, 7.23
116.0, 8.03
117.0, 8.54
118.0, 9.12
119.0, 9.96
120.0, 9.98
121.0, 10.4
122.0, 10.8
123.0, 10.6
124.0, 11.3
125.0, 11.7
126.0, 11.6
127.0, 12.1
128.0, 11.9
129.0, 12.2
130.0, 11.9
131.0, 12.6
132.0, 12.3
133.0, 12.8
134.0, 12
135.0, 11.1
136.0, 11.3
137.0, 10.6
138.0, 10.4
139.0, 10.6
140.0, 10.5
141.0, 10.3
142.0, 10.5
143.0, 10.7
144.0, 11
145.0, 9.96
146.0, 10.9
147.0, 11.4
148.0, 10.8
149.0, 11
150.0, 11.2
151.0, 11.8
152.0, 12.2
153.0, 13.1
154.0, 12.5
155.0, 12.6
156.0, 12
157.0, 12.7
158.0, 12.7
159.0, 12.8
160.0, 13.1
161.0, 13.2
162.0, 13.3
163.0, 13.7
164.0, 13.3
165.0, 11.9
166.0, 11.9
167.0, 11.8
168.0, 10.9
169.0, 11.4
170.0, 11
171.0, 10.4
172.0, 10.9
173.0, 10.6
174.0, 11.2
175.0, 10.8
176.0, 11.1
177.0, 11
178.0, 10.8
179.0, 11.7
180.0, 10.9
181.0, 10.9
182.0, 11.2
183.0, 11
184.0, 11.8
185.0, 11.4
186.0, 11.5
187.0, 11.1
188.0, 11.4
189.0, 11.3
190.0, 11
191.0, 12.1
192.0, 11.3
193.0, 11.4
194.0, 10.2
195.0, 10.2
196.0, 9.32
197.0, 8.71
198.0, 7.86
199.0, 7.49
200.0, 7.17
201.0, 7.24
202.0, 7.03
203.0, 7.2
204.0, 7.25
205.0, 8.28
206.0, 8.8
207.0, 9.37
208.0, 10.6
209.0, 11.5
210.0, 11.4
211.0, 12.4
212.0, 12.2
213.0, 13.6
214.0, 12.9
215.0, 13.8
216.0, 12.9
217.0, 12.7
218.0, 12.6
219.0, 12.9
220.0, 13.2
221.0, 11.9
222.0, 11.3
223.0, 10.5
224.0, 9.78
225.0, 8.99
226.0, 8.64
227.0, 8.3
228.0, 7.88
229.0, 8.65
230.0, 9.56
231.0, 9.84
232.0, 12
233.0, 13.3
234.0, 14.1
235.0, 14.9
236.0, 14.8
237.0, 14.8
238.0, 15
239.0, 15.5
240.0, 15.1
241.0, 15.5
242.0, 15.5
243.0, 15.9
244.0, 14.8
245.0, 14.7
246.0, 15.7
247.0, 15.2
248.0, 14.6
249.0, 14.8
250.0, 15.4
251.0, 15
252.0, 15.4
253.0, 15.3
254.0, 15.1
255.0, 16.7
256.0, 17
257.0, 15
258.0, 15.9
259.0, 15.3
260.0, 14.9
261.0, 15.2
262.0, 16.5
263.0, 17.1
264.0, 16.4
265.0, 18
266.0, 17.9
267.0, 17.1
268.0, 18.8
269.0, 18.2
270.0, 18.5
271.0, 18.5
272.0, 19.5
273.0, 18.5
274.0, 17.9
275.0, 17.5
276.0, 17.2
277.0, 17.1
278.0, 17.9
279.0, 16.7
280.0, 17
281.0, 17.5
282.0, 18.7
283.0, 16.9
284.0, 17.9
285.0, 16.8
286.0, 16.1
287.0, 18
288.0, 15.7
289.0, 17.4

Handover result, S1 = 1.72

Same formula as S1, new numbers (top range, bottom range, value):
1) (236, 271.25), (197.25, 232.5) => 1.56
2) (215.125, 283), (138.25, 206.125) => 1.36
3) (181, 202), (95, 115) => 1.21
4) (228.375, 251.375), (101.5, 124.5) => 1.66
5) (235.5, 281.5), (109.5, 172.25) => 1.48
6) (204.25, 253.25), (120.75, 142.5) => 1.11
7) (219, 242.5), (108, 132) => 1.24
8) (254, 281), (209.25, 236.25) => 1.47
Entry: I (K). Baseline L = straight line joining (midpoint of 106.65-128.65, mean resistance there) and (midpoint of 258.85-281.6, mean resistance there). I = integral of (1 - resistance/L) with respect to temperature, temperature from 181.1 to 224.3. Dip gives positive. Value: 9.71 K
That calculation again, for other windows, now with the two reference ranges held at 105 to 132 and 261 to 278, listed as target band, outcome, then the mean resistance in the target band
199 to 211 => 4.6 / 8.82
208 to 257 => 8.0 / 13.2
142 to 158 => -0.5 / 11.6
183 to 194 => 1.6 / 11.4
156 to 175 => 0.0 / 12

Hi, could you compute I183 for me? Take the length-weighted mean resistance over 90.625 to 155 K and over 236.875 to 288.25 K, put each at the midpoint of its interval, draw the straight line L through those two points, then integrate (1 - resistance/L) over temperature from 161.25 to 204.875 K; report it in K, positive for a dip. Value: 7.74 K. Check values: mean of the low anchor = 10.3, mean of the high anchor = 16.5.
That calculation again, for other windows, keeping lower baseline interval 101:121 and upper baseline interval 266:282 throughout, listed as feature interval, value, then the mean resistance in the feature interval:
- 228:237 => 2.0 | 12.1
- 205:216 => 2.0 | 11.6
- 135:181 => -2.6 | 11.5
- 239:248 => 0.4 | 15.3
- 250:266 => 0.9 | 16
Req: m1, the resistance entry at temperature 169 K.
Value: 11.4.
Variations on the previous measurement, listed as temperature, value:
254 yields 15.1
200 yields 7.17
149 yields 11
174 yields 11.2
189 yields 11.3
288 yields 15.7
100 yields 9.72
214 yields 12.9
